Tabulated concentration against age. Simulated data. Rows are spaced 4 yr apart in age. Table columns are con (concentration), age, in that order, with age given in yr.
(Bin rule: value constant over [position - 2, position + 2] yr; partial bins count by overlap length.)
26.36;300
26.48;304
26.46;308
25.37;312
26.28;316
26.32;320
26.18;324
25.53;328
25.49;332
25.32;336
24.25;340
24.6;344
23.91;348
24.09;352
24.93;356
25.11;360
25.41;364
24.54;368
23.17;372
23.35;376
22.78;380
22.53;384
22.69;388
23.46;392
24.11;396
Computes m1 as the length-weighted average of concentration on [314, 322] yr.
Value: 26.3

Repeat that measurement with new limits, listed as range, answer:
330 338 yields 25.4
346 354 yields 24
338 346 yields 24.4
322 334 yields 25.7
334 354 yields 24.4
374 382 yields 23.1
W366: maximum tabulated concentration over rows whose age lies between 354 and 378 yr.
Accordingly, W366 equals 25.41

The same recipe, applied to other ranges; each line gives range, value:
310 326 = 26.32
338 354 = 24.6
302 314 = 26.48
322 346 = 26.18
